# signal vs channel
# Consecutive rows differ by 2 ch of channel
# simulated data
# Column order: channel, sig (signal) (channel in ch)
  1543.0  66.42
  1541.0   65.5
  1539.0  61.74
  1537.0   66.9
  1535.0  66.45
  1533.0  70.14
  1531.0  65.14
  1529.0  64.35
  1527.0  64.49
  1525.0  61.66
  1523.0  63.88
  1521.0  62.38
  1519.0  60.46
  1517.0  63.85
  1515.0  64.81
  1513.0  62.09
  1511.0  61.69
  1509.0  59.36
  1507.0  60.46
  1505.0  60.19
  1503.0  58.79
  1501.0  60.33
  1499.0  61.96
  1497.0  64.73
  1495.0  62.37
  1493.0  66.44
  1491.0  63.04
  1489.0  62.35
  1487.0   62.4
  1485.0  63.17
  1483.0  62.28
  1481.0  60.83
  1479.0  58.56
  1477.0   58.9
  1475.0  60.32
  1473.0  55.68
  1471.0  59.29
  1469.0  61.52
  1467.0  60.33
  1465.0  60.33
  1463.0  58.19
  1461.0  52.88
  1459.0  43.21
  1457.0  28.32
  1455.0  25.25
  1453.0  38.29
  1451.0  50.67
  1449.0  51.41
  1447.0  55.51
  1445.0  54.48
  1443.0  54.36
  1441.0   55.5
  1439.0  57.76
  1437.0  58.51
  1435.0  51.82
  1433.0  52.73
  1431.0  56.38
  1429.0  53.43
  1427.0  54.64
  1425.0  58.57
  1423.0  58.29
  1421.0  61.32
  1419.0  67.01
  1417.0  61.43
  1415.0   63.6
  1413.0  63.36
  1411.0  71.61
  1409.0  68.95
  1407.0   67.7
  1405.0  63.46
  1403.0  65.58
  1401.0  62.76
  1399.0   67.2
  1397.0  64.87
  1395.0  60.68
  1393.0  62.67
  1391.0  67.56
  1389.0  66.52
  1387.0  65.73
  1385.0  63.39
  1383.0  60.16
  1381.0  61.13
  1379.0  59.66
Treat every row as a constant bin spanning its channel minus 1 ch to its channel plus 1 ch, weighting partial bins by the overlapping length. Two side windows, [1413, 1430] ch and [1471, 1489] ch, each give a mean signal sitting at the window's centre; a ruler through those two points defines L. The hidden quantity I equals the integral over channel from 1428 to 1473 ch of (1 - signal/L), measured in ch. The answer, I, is 6.2 ch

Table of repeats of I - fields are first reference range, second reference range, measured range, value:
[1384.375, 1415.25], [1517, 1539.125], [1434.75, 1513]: 10.0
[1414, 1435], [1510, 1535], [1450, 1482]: 4.6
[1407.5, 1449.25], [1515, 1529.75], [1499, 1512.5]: 0.4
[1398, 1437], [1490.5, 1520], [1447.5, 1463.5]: 4.7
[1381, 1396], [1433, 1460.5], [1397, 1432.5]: -3.6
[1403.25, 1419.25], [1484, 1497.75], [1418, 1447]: 3.8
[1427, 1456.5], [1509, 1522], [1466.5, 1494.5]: -2.1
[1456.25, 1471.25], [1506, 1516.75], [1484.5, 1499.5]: -1.3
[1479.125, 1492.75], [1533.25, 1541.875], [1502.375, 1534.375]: 0.8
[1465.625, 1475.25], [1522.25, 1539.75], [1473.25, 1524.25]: 0.2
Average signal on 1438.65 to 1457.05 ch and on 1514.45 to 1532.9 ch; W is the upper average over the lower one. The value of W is 1.3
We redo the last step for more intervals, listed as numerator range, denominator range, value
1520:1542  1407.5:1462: 1.19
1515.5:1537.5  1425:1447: 1.17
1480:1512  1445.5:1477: 1.21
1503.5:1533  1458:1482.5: 1.09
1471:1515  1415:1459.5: 1.17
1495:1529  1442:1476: 1.21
